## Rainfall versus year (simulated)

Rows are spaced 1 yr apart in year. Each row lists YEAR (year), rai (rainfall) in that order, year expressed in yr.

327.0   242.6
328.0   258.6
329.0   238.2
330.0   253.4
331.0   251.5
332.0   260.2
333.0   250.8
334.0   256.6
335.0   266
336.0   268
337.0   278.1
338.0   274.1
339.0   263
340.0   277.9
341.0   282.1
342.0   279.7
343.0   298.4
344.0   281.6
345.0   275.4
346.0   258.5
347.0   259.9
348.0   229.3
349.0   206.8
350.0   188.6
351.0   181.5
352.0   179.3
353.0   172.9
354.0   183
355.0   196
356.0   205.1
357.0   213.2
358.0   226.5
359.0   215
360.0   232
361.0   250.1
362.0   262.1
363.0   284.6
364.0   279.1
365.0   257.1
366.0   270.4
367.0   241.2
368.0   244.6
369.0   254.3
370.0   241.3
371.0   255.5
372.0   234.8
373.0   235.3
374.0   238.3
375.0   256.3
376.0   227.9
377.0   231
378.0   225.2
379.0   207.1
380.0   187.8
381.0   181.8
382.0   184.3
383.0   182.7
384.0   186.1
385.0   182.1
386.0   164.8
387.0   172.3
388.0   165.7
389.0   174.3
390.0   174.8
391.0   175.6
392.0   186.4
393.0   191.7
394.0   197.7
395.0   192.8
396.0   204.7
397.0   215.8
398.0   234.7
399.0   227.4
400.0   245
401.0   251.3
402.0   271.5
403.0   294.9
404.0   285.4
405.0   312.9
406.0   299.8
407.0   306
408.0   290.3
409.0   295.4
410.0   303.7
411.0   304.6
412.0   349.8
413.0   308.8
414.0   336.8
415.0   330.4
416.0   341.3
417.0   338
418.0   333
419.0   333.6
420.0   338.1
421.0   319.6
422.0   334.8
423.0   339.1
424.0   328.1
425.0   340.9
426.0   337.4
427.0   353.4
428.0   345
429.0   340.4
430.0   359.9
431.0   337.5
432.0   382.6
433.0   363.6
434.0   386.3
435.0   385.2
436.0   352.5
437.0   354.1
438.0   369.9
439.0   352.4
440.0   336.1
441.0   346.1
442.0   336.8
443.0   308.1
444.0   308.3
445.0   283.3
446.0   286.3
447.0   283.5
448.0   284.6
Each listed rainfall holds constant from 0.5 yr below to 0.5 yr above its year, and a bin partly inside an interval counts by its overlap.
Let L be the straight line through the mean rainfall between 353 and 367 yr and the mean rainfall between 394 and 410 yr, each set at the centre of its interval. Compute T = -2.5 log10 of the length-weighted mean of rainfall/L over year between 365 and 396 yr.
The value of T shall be 0.18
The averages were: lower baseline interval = 234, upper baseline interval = 261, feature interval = 210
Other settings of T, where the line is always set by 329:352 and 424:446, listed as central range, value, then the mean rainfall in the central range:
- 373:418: 0.262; 243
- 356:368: 0.120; 246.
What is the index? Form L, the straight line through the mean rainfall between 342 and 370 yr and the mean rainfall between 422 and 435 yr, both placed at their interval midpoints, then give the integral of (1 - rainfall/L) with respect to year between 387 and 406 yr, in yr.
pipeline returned 5.0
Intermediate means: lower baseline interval 236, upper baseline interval 352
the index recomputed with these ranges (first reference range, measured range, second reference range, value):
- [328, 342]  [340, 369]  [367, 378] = 1.52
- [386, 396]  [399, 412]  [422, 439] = -2.30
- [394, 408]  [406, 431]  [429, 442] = -1.74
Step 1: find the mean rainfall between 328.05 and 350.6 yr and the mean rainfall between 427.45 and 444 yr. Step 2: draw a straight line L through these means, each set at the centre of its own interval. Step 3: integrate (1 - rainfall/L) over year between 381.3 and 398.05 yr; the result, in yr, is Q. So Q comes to 6.6 yr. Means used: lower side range 259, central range 186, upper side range 352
